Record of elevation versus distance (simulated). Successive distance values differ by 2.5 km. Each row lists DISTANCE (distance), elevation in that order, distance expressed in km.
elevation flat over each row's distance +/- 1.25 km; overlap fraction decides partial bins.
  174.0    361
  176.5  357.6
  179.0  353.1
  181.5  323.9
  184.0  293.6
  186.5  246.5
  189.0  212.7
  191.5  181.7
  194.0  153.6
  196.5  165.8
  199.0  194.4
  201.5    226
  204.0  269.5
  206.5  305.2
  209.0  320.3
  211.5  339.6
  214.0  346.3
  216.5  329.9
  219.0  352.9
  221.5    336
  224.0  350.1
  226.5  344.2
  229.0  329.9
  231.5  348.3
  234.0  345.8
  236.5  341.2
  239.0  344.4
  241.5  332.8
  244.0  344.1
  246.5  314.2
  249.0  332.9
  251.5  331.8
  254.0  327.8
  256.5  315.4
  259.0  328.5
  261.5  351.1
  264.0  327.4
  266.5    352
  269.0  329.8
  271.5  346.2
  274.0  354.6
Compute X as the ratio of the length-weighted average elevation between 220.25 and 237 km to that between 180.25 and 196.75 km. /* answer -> 1.49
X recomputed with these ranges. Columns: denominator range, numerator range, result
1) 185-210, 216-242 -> 1.50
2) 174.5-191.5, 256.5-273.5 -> 1.16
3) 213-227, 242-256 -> 0.96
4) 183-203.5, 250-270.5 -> 1.58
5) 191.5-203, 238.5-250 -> 1.79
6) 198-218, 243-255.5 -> 1.12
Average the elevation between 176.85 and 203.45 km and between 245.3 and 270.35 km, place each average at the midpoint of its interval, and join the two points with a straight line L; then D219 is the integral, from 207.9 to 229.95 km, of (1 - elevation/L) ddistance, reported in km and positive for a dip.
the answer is -4.8 km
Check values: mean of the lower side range 240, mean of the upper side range 331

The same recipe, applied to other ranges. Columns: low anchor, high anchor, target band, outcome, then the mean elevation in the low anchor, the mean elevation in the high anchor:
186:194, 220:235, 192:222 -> -0.5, 201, 343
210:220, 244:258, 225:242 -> -0.4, 341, 326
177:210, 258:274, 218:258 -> -4.1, 252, 341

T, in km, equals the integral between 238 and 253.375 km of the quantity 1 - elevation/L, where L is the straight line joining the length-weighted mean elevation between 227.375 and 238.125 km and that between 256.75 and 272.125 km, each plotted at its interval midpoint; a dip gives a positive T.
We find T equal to 0.3 km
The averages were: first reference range 342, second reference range 337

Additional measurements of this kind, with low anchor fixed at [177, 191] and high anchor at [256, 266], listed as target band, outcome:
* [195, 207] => 2.8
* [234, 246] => -0.7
